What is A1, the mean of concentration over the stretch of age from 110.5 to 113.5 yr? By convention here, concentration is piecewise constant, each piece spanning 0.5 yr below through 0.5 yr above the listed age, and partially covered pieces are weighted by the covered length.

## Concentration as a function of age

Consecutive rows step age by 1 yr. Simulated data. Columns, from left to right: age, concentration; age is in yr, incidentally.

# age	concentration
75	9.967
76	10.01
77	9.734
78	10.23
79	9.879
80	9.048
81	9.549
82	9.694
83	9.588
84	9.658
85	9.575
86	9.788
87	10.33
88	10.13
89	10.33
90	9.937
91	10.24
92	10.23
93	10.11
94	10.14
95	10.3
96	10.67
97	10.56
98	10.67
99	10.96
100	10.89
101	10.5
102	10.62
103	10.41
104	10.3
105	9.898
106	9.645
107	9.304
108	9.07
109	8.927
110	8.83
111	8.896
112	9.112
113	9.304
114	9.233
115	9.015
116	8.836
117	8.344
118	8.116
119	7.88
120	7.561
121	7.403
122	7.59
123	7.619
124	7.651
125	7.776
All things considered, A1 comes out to 9.1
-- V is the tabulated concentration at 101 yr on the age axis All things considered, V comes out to 10.5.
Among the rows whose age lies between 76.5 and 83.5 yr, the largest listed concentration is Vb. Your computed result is 10.23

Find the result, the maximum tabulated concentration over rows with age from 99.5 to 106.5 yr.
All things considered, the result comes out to 10.89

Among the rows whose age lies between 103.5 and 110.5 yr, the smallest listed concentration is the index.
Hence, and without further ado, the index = 8.83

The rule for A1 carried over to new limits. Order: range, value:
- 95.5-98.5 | 10.6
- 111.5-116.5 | 9.1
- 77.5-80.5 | 9.72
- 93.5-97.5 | 10.4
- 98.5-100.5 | 10.9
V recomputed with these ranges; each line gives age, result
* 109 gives 8.927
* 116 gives 8.836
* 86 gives 9.788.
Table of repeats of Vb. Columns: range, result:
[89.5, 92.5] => 10.24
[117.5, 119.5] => 8.116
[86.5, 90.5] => 10.33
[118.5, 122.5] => 7.88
